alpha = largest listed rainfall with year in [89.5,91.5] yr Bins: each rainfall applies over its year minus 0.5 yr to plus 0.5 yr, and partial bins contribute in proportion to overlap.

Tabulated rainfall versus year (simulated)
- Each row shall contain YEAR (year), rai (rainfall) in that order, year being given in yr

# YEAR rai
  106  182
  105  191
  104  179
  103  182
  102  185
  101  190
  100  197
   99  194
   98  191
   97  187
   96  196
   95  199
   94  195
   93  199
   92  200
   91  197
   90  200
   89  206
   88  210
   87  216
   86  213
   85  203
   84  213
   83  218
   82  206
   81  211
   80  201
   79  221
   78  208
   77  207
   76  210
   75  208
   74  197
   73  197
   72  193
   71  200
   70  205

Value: 200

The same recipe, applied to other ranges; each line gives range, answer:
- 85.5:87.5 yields 216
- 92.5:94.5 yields 199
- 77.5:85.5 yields 221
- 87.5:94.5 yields 210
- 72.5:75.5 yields 208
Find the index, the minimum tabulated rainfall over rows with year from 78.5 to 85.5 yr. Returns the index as 201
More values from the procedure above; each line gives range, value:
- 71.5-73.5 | 193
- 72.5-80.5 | 197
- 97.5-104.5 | 179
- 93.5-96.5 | 195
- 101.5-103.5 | 182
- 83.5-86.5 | 203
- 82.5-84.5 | 213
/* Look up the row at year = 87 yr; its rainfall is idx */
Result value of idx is 216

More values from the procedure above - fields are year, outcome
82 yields 206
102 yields 185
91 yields 197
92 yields 200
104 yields 179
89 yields 206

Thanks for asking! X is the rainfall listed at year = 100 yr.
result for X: 197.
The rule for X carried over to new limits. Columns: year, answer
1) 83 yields 218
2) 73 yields 197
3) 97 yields 187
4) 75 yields 208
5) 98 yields 191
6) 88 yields 210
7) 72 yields 193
